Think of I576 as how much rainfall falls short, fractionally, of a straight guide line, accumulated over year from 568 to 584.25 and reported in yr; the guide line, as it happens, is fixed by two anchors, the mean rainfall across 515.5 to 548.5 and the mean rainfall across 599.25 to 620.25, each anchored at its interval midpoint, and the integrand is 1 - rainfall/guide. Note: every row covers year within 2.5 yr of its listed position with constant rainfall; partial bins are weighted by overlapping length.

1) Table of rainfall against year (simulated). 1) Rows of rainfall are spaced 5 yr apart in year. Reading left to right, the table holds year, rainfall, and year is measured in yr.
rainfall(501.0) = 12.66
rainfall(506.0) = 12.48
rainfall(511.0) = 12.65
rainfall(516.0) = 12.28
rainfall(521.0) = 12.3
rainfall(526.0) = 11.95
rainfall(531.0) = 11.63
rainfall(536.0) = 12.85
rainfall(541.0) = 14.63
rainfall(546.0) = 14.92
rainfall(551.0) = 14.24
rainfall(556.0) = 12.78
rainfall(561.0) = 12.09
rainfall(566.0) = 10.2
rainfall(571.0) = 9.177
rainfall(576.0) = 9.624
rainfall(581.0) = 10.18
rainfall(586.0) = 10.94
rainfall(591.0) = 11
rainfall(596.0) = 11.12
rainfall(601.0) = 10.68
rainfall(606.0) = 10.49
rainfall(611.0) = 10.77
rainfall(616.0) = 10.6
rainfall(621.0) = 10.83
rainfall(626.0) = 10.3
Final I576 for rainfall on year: 2.7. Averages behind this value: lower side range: 13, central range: 9.74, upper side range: 10.6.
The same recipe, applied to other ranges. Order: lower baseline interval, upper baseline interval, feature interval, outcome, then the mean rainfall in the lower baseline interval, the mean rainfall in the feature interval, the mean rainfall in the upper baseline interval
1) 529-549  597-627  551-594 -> 4.5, 13.6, 11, 10.7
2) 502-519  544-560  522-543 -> 0.8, 12.5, 12.7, 13.8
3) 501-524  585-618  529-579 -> -2.1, 12.4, 12.2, 10.8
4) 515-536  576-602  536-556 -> -4.3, 12.1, 14.2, 10.7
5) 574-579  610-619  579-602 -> -1.7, 9.68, 10.8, 10.7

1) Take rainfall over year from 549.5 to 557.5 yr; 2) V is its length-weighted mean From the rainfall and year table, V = 13.5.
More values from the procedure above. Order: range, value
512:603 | 11.8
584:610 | 10.8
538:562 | 13.8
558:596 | 10.5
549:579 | 11.3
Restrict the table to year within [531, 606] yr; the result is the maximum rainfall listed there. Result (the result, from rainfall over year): 14.92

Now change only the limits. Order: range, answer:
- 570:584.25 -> 10.18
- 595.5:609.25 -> 11.12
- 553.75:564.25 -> 12.78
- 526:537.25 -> 12.85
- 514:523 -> 12.3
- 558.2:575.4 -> 12.09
